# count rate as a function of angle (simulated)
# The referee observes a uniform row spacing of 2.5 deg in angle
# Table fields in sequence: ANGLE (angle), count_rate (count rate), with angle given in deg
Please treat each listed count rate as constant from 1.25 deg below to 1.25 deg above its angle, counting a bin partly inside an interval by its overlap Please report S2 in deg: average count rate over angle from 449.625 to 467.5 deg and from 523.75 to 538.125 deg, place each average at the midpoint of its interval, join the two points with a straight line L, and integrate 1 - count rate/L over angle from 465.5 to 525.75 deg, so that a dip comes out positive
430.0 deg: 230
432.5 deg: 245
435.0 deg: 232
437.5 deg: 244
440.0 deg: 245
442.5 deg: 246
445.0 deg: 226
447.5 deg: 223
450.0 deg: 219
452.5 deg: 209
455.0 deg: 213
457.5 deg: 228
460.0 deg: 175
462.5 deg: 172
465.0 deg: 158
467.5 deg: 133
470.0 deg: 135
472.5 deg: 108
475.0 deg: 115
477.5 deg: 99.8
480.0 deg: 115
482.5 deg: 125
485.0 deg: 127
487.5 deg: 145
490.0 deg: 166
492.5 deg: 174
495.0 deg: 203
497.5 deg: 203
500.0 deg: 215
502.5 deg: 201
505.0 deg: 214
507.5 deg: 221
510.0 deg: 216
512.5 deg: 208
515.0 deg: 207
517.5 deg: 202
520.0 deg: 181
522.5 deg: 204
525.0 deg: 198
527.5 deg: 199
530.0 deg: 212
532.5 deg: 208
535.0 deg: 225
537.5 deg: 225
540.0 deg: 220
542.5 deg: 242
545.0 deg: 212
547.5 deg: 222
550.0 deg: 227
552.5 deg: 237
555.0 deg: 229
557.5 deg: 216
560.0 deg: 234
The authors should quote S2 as 9.1 deg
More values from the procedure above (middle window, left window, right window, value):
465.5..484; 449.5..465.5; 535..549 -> 7.50 deg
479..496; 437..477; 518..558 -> 4.13 deg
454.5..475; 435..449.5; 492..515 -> 5.93 deg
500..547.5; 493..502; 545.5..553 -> 0.85 deg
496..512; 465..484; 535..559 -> -4.66 deg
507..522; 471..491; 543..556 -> -2.69 deg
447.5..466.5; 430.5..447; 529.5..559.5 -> 3.12 deg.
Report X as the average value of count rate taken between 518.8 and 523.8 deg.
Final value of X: 193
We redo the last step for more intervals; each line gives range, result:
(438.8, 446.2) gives 239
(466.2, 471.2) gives 134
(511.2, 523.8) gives 200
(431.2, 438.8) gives 240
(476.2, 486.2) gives 117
